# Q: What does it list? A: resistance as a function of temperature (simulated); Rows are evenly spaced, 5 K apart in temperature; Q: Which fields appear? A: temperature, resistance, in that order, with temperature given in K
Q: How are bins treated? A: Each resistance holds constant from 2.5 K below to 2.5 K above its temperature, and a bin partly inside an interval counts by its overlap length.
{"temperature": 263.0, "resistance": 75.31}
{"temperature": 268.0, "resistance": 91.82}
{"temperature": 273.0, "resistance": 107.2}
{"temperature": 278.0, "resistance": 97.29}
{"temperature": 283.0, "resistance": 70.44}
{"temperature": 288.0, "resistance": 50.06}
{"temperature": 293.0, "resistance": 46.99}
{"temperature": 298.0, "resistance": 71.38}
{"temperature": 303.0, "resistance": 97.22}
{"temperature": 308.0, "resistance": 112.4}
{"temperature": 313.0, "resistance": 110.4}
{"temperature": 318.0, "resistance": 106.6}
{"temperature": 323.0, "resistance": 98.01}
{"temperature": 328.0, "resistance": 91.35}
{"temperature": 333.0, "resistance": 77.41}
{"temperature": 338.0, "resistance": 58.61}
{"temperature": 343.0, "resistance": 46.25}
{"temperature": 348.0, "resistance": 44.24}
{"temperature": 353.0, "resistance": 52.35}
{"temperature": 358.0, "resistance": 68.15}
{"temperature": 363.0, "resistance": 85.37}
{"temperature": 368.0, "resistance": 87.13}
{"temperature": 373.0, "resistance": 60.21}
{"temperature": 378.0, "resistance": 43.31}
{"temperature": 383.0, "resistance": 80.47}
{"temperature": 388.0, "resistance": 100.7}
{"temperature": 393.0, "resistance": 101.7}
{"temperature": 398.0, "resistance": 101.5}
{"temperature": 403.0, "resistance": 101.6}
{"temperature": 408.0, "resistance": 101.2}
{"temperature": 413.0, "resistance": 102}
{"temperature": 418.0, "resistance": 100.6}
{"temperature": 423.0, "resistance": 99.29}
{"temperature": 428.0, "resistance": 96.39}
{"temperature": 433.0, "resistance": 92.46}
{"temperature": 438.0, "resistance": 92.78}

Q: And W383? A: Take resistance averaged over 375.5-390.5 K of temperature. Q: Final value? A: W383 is 74.8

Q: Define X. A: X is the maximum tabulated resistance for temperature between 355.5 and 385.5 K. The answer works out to 87.13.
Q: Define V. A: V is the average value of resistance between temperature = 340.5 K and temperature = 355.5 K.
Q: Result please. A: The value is 47.6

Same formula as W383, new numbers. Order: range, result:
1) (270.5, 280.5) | 102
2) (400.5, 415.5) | 102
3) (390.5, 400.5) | 102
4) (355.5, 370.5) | 80.2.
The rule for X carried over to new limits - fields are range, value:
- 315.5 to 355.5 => 106.6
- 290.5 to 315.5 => 112.4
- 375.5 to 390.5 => 100.7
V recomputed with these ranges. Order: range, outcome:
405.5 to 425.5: 101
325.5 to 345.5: 68.4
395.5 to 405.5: 102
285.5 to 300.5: 56.1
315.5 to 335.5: 93.3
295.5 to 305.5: 84.3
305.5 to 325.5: 107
